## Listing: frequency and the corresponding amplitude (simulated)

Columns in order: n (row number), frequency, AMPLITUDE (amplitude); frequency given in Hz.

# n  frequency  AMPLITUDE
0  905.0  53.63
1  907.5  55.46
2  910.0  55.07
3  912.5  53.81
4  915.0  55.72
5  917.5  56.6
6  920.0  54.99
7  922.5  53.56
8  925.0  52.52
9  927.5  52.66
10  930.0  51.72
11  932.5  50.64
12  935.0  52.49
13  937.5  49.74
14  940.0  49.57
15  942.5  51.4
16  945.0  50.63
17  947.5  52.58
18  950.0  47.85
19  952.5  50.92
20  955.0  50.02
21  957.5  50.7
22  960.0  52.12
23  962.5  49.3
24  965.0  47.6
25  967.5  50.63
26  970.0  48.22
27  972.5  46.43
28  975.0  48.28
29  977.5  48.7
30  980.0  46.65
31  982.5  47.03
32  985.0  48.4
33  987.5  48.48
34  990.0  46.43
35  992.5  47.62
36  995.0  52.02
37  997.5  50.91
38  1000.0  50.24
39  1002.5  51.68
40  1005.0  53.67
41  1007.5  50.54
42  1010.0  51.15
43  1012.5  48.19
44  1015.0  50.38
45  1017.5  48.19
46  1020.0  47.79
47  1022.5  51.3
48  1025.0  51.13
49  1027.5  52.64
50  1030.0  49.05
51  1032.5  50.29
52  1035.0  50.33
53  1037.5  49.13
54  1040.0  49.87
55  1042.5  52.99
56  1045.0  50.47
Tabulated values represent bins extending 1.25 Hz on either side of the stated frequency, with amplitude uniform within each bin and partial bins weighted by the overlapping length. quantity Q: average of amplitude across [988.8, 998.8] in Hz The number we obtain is 49.3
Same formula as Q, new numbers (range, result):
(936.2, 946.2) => 50.3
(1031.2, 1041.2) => 49.9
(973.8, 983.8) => 47.7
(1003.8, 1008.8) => 52.1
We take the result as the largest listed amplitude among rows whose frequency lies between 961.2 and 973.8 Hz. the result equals 50.63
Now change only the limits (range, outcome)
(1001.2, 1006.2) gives 53.67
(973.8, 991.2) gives 48.7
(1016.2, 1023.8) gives 51.3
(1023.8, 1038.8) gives 52.64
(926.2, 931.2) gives 52.66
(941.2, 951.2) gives 52.58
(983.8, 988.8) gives 48.48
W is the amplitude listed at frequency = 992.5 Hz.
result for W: 47.62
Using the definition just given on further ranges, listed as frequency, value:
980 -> 46.65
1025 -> 51.13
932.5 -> 50.64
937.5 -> 49.74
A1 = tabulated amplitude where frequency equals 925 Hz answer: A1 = 52.52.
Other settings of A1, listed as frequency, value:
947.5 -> 52.58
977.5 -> 48.7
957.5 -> 50.7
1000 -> 50.24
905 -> 53.63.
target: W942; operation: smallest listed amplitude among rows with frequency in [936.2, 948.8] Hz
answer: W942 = 49.57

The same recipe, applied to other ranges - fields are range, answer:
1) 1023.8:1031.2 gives 49.05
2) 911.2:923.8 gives 53.56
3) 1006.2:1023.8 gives 47.79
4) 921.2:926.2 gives 52.52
